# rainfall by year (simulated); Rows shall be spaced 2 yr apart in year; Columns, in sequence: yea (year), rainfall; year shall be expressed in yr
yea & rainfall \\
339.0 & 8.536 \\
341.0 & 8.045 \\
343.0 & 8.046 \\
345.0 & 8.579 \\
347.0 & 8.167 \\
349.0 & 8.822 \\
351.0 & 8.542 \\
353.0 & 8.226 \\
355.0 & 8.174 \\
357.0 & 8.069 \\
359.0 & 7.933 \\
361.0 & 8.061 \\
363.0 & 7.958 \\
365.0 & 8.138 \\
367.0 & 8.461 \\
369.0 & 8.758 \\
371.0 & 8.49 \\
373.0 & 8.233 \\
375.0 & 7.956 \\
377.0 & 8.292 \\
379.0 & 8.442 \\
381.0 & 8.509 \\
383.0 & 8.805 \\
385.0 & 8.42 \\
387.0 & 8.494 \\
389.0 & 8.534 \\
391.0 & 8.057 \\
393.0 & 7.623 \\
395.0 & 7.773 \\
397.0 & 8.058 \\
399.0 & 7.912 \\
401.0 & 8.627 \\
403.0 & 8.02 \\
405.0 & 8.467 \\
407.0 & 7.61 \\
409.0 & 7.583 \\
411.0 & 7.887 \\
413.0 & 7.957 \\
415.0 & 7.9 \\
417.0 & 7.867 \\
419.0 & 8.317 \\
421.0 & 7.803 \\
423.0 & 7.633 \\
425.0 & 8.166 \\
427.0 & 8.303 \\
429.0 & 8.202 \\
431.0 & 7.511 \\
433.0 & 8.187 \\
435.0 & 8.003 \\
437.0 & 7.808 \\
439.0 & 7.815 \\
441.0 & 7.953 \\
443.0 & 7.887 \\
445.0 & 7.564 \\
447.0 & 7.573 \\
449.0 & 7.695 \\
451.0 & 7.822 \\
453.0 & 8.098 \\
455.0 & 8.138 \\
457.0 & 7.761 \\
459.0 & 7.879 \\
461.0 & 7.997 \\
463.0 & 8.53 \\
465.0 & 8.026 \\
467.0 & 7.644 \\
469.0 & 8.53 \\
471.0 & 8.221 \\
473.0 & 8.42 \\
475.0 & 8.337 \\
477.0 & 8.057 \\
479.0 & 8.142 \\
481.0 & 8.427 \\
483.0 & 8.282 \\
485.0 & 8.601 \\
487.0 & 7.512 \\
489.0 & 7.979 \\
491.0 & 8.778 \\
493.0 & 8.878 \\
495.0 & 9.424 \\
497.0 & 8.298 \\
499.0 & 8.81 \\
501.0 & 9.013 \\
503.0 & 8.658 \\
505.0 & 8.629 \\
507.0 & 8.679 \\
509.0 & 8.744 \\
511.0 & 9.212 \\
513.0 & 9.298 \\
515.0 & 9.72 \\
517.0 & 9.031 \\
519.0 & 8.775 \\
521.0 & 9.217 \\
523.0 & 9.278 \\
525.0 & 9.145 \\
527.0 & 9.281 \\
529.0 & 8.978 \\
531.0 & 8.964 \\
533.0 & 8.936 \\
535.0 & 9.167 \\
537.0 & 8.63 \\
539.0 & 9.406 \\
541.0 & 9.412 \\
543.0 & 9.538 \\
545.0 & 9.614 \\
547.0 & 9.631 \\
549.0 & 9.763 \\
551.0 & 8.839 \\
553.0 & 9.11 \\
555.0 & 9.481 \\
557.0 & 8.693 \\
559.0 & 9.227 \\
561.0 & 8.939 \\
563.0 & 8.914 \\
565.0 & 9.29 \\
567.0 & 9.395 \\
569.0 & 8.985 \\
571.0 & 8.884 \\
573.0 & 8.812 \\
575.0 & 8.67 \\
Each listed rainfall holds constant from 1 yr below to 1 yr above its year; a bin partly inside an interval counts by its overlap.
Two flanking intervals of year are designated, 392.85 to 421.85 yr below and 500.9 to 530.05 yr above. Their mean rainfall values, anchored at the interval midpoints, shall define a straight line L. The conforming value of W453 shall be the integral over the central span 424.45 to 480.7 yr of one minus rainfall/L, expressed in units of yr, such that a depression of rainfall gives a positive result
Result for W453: 2.7 yr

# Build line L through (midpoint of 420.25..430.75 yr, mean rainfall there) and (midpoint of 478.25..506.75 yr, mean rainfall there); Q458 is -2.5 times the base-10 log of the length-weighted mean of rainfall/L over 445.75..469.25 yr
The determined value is 0.04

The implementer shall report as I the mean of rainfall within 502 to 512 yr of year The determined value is 8.78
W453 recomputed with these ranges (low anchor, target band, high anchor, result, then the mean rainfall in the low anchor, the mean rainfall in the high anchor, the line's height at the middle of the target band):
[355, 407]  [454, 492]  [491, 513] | 2.3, 8.23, 8.85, 8.7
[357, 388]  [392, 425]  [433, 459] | 0.6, 8.32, 7.86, 8.09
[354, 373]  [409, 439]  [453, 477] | 0.8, 8.23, 8.13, 8.17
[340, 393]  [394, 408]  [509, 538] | 0.7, 8.3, 9.1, 8.48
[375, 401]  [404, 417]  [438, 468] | 0.4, 8.25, 7.89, 8.12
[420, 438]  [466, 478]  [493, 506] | 0.4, 7.96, 8.81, 8.48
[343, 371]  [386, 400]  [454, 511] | 0.4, 8.3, 8.39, 8.32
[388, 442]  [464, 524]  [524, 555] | 1.1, 7.98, 9.24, 8.78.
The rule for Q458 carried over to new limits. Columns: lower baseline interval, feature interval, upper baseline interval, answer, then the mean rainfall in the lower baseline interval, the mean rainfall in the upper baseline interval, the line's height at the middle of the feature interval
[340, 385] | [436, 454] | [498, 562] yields 0.12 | 8.31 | 9.12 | 8.71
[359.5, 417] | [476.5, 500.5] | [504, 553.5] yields 0.05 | 8.17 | 9.16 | 8.88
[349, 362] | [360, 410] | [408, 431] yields -0.02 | 8.22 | 7.95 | 8.09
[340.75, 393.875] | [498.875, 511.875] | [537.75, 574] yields 0.02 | 8.3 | 9.21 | 8.97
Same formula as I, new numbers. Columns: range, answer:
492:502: 8.88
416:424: 7.91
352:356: 8.2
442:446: 7.73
